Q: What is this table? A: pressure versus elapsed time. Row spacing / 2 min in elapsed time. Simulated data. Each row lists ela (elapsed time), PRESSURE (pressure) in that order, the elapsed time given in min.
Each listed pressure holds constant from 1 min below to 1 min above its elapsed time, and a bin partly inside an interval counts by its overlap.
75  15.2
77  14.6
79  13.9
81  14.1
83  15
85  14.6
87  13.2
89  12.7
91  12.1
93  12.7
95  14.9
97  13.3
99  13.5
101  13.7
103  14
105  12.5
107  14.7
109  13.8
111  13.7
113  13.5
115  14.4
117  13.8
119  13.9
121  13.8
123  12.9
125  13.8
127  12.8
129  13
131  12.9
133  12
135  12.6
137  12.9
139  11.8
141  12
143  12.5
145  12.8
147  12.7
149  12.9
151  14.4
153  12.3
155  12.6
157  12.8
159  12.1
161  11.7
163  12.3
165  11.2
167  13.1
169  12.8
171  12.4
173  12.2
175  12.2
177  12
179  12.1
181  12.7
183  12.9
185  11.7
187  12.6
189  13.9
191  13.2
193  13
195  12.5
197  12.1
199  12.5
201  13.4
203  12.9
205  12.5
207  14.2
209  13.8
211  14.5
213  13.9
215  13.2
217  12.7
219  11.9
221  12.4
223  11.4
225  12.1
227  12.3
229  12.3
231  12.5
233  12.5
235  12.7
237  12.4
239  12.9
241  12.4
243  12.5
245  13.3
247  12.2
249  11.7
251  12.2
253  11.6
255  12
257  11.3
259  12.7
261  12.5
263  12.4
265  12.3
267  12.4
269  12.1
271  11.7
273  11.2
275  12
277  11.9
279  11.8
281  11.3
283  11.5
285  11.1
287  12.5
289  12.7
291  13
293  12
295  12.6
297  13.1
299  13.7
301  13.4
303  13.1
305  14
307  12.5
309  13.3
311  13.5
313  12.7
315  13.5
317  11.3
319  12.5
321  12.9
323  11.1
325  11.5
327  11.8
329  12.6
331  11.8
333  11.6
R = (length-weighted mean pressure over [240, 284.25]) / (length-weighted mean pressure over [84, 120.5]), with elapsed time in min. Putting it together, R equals 0.88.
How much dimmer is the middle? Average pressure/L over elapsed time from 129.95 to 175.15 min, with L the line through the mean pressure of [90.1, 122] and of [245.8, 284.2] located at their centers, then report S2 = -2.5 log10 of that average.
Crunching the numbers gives 0.06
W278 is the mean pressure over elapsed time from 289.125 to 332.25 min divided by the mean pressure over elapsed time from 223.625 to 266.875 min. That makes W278 1.0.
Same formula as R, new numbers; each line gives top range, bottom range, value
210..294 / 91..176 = 0.95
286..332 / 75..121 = 0.92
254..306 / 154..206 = 0.98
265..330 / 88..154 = 0.94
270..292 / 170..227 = 0.93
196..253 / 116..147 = 0.98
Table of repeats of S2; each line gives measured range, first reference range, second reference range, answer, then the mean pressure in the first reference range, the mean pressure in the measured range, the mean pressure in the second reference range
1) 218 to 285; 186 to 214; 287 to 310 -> 0.085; 13.2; 12.1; 13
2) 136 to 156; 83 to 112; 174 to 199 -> 0.029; 13.6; 12.7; 12.6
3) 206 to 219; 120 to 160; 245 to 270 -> -0.098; 12.8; 13.6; 12.2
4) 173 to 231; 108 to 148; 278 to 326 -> 0.009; 13.1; 12.7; 12.5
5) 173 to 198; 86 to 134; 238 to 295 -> 0.019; 13.4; 12.6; 12.1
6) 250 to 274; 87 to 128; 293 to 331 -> 0.074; 13.5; 12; 12.7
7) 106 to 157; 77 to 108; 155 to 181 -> -0.014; 13.7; 13.1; 12.3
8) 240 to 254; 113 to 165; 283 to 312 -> 0.050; 12.8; 12.3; 12.8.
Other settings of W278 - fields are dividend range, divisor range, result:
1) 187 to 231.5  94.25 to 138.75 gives 0.96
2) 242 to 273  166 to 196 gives 0.96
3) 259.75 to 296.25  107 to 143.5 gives 0.92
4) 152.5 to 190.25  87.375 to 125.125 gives 0.92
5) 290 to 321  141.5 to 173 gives 1.03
